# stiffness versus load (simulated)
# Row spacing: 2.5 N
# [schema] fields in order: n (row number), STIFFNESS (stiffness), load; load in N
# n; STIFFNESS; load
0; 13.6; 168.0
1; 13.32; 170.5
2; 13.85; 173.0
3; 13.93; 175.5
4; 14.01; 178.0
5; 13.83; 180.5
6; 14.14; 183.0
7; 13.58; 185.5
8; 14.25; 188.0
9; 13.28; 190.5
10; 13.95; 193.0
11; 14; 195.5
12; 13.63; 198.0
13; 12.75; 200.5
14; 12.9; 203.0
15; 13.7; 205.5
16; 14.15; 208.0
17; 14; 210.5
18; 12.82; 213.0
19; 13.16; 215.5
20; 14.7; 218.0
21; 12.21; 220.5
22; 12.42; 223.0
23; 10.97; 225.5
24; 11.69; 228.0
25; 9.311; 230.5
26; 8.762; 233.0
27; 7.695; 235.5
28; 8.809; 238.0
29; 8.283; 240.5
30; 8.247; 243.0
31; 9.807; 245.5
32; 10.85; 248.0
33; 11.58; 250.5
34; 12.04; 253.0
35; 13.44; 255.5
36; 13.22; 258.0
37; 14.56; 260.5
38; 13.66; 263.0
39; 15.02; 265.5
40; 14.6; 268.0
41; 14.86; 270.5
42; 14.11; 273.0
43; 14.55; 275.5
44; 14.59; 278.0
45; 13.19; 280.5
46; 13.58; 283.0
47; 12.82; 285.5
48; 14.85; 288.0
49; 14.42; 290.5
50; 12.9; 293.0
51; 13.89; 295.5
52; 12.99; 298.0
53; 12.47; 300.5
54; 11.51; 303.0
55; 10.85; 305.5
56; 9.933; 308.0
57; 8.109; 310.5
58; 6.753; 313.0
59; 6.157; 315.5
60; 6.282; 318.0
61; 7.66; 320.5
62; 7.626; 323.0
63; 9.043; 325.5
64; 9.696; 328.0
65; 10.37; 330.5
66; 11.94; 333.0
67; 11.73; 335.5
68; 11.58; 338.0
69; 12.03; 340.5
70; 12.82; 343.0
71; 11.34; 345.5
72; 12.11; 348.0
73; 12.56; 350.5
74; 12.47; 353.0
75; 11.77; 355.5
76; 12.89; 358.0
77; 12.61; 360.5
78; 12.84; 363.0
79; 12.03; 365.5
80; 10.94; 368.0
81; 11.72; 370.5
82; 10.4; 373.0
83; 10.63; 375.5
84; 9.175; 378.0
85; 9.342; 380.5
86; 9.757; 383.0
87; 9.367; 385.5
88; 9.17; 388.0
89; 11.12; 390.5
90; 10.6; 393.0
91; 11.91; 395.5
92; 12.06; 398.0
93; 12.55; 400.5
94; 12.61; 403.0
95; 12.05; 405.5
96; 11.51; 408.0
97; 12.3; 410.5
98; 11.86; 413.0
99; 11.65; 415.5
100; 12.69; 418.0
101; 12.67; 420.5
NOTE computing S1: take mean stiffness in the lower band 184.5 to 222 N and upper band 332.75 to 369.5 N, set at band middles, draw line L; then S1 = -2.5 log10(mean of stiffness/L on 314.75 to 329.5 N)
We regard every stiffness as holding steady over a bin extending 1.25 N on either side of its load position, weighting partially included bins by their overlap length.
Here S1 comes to 0.496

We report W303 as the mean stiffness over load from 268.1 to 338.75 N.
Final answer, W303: 11.4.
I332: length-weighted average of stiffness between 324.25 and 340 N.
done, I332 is 10.8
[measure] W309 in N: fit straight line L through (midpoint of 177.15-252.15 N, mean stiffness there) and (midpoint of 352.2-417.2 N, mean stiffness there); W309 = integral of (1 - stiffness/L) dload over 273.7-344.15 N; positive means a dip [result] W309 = 2.7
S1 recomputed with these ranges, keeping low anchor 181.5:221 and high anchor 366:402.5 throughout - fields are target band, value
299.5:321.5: 0.323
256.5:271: -0.135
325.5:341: 0.047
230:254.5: 0.326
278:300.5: -0.115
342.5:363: -0.106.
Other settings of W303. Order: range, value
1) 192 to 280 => 12.4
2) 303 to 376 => 10.6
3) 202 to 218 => 13.6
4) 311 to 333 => 8.18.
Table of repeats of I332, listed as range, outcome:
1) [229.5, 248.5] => 8.89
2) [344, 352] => 12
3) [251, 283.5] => 13.9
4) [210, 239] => 11.3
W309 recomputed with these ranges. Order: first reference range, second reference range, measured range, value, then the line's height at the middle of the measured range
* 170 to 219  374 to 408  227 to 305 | 1.8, 12.7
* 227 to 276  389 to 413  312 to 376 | 5.9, 11.8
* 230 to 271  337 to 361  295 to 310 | 0.2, 11.8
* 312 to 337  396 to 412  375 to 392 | 2.3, 11.3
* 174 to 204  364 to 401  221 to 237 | 3.5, 13.1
